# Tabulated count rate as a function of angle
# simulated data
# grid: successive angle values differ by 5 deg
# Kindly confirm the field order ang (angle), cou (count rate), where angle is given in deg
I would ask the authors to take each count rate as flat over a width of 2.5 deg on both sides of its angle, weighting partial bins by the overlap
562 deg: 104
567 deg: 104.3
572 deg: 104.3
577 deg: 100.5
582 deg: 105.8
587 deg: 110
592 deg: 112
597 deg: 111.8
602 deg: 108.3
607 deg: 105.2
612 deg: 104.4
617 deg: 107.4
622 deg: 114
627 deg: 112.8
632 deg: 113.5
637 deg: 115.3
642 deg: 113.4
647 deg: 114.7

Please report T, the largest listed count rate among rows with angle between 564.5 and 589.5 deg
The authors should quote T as 110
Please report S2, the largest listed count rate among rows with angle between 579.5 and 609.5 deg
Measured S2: 112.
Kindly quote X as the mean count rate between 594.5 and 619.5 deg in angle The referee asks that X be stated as 107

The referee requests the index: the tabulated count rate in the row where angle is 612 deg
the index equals 104.4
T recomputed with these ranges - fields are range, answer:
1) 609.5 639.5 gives 115.3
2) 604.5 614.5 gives 105.2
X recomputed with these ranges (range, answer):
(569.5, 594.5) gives 107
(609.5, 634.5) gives 110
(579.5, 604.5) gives 110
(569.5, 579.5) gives 102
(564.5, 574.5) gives 104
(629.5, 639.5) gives 114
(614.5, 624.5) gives 111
